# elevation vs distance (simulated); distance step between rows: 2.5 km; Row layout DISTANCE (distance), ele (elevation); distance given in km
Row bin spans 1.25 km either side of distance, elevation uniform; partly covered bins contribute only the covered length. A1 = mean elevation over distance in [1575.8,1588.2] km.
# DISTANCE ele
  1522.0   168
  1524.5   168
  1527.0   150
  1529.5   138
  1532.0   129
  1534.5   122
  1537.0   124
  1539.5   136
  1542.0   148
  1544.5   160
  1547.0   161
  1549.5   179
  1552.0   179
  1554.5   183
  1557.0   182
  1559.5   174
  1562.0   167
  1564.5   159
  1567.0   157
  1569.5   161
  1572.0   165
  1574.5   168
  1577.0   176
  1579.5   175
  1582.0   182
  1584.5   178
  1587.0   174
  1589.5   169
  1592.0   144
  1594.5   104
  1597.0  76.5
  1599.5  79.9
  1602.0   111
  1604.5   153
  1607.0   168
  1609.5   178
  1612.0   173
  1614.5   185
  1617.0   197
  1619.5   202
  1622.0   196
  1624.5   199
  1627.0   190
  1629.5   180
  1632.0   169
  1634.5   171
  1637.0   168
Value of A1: 177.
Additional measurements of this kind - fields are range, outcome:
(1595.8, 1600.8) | 78.5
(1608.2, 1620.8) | 187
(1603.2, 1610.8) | 166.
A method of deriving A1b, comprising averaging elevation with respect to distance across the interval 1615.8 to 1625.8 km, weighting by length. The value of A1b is 198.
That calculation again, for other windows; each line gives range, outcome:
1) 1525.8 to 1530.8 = 144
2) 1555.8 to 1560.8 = 178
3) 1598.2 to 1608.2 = 128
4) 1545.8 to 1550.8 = 170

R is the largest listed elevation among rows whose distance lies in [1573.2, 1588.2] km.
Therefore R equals 182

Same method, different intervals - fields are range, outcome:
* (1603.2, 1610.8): 178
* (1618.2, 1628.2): 202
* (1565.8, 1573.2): 165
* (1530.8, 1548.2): 161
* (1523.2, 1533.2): 168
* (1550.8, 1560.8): 183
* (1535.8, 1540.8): 136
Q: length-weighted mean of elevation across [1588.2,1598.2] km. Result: 124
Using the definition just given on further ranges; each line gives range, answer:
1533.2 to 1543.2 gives 132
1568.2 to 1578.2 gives 167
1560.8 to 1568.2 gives 161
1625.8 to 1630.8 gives 185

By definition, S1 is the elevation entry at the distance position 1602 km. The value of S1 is 111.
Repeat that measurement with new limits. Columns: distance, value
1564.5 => 159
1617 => 197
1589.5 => 169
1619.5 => 202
